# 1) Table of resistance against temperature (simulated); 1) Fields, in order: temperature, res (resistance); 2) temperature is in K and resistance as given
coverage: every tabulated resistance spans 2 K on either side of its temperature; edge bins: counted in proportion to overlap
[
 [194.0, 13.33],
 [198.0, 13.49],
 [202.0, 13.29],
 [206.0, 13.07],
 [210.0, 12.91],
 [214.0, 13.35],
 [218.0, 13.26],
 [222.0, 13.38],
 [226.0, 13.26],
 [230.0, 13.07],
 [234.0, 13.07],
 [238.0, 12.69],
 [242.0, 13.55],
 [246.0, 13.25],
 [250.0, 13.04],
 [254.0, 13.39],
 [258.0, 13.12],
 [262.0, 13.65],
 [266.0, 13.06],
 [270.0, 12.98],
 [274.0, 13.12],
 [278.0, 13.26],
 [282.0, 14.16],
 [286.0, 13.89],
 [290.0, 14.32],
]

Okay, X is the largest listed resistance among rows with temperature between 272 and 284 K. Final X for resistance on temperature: 14.16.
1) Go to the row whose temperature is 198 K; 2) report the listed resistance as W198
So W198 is 13.49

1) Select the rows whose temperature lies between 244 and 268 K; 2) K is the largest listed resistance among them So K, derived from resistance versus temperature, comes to 13.65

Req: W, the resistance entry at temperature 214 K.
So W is 13.35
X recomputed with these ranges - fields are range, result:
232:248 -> 13.55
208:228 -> 13.38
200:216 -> 13.35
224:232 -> 13.26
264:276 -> 13.12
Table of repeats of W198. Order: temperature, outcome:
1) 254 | 13.39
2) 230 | 13.07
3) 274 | 13.12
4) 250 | 13.04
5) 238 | 12.69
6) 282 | 14.16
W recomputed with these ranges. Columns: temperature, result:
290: 14.32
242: 13.55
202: 13.29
